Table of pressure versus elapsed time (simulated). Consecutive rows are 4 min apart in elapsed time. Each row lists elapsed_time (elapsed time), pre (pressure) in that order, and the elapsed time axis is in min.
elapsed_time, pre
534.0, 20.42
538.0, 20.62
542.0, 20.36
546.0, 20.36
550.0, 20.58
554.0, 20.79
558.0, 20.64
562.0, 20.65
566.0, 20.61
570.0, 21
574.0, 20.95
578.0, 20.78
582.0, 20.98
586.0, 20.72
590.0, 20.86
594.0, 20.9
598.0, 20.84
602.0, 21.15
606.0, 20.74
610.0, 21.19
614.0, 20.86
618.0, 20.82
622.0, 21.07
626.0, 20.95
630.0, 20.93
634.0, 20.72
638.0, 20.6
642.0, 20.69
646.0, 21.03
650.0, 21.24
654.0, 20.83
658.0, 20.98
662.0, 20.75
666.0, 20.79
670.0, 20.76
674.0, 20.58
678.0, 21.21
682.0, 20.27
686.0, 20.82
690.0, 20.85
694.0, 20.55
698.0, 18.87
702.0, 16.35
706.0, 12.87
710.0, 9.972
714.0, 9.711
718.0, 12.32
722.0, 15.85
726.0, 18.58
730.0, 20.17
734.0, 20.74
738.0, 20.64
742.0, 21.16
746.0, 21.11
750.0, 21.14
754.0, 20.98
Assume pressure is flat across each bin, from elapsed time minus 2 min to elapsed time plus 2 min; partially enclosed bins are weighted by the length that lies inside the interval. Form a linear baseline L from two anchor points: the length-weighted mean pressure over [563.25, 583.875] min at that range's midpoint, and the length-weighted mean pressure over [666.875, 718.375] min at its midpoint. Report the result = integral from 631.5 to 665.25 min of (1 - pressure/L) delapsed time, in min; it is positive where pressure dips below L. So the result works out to -3.7 min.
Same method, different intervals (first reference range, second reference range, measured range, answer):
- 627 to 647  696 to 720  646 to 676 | -4.3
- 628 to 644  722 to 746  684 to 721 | 8.1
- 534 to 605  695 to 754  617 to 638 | -1.5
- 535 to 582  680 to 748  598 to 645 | -3.4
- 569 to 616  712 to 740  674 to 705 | -2.9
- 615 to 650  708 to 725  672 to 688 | -4.7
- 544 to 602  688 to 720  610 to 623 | -1.4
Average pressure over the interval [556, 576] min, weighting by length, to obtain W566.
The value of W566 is 20.8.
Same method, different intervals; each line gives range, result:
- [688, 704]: 19.2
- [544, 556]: 20.6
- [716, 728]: 15.6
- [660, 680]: 20.8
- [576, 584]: 20.9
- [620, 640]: 20.9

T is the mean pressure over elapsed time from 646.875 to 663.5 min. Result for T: 21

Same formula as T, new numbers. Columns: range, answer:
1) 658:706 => 19.9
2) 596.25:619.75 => 20.9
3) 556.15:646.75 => 20.9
